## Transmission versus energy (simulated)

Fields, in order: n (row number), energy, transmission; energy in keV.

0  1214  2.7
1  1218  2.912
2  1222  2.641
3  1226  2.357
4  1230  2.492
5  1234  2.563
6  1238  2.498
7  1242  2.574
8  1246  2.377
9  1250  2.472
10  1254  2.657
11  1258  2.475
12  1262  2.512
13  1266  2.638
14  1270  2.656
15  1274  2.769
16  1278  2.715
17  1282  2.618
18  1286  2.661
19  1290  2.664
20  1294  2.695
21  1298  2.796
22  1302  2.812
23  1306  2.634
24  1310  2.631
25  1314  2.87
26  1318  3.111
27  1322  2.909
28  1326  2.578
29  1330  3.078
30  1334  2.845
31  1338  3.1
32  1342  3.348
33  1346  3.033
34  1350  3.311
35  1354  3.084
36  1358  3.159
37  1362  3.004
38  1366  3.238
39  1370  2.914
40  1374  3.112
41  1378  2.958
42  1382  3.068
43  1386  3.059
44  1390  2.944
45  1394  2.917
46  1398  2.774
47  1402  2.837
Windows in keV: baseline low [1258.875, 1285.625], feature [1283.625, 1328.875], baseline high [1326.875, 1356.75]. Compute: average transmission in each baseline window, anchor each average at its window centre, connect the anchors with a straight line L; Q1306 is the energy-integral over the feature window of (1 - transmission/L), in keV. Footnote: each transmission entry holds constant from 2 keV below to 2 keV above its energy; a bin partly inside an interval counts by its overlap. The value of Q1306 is 1.6 keV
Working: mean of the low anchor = 2.64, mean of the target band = 2.77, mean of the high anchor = 3.1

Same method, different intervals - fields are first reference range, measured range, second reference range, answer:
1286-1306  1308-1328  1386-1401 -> -0.4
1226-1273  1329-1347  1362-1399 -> -1.5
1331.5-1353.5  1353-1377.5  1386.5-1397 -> -0.3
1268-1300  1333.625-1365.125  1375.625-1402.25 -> -3.1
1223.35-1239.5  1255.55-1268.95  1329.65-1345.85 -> 0.5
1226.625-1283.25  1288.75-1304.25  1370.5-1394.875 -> -0.2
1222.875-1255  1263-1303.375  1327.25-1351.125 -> 1.0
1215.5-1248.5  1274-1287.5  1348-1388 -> 0.3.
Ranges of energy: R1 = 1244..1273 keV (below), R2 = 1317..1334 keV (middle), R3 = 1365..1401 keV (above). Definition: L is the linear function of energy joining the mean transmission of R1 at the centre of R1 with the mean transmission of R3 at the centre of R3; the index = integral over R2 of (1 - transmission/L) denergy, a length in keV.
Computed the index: -0.7 keV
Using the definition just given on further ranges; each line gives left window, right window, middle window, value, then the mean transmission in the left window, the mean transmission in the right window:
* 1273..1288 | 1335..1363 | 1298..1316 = 0.7 keV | 2.69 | 3.14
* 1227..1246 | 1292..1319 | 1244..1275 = 0.4 keV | 2.51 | 2.78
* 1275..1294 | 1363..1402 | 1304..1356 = -2.6 keV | 2.67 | 2.99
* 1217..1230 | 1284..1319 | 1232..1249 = 0.8 keV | 2.59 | 2.75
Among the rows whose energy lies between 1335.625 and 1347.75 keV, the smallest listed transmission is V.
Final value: 3.033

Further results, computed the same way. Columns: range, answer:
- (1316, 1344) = 2.578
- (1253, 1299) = 2.475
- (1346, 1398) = 2.774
